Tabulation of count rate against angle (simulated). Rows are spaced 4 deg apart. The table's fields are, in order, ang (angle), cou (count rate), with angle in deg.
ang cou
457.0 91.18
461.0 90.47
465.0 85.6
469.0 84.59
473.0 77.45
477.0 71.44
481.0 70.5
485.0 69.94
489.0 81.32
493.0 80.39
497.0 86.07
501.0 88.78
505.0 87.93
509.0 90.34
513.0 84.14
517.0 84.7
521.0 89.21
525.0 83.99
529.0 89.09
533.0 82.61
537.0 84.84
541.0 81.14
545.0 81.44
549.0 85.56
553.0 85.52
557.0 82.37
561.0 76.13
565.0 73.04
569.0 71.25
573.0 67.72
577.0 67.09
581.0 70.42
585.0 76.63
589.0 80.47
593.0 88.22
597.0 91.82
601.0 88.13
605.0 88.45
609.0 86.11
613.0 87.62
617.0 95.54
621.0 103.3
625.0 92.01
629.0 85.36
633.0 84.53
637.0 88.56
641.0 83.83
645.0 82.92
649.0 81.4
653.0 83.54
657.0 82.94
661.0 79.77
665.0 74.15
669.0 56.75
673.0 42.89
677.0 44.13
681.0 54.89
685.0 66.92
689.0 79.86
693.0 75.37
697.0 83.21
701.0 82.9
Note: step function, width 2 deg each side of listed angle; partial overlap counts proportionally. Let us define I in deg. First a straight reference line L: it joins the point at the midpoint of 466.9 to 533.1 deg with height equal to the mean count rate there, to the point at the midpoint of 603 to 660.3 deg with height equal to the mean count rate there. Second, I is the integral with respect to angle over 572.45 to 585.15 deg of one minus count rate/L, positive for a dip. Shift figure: 2.31 deg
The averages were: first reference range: 82.5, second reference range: 87.4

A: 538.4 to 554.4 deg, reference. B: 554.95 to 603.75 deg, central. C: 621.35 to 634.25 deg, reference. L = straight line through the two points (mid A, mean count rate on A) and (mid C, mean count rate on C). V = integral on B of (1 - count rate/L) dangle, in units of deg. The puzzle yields 4.53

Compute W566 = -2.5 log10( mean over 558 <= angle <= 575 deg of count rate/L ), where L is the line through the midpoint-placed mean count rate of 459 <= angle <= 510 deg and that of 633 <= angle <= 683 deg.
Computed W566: 0.064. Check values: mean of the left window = 81.7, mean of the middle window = 72.6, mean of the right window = 71.8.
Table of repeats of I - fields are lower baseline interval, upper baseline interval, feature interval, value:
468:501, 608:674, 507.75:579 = -1.18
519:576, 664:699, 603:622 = -4.99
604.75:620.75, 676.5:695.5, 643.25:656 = -0.66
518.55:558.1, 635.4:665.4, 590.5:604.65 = -0.93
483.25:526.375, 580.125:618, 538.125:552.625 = 0.29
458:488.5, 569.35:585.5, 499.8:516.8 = -2.54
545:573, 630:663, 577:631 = -3.62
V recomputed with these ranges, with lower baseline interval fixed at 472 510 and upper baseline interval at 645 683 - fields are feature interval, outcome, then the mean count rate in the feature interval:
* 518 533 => -1.72 deg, 86.6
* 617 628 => -3.98 deg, 96.2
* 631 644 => -2.98 deg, 85.4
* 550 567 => -0.97 deg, 79.6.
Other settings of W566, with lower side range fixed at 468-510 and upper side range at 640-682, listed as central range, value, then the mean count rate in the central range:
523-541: -0.09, 84.7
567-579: 0.10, 68.7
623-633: -0.22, 87.9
